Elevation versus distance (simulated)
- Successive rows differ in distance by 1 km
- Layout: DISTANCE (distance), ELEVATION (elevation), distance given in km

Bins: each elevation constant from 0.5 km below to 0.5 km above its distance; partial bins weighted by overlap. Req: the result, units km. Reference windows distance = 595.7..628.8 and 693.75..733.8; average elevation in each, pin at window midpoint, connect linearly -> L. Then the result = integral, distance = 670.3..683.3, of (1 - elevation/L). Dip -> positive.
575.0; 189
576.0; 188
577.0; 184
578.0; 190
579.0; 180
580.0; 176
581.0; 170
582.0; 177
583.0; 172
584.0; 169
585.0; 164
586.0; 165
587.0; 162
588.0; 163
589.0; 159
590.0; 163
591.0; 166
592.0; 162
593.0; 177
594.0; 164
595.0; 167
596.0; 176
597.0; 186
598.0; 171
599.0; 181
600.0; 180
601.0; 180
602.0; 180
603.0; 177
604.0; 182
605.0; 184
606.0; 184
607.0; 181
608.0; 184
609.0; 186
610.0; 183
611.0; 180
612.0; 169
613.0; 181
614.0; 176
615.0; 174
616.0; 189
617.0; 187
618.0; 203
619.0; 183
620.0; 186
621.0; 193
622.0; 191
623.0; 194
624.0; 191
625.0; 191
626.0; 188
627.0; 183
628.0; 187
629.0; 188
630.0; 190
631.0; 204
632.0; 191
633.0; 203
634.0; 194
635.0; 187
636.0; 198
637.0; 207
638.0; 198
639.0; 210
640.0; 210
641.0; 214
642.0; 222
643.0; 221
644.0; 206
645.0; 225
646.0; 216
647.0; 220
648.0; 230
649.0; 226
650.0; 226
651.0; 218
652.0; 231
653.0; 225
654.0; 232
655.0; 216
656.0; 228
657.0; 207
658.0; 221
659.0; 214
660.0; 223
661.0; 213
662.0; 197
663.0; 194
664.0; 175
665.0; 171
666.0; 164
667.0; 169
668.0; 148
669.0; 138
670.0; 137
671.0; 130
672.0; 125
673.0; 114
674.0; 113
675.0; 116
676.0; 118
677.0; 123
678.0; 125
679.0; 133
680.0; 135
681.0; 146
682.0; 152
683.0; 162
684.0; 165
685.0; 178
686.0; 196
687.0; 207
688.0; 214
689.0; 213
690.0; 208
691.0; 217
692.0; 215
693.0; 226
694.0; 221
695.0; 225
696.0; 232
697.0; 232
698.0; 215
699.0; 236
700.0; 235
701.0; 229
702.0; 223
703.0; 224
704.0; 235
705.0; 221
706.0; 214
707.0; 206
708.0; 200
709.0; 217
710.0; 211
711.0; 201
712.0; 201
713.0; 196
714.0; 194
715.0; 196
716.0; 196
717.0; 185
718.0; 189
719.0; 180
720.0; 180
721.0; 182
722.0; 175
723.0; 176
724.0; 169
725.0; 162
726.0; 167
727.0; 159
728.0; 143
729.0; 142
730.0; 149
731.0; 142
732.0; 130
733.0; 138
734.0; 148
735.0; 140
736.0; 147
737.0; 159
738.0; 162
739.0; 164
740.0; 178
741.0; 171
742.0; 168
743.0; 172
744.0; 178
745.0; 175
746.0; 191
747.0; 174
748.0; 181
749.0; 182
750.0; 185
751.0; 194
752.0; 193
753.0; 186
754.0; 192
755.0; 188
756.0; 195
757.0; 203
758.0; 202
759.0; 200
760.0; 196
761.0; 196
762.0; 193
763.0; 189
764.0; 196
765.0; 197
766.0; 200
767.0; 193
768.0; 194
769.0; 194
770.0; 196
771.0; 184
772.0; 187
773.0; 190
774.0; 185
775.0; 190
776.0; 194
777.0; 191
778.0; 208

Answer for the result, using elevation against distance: 4.1 km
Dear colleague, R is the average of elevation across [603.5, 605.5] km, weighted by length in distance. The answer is 183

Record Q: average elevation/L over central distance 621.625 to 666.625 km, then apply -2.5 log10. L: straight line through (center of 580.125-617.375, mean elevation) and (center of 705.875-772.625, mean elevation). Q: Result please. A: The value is -0.162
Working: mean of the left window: 175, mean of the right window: 181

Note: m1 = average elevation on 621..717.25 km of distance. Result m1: 195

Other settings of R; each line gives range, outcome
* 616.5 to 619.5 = 191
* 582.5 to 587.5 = 166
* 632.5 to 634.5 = 198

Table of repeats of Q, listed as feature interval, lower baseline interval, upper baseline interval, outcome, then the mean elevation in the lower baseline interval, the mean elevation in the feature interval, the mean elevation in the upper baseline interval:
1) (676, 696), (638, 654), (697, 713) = 0.20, 220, 182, 218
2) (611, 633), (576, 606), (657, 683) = -0.13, 174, 188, 157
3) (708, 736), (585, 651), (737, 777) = 0.09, 189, 173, 187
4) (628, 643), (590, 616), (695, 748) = -0.13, 177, 201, 185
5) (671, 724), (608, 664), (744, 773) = 0.05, 202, 188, 191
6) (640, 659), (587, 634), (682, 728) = -0.17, 182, 221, 201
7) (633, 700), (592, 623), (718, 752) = -0.10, 181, 192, 166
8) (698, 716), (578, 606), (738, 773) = -0.17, 173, 214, 188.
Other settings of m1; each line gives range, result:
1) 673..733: 185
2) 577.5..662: 192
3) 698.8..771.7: 186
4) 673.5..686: 141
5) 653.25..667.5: 202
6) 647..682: 176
